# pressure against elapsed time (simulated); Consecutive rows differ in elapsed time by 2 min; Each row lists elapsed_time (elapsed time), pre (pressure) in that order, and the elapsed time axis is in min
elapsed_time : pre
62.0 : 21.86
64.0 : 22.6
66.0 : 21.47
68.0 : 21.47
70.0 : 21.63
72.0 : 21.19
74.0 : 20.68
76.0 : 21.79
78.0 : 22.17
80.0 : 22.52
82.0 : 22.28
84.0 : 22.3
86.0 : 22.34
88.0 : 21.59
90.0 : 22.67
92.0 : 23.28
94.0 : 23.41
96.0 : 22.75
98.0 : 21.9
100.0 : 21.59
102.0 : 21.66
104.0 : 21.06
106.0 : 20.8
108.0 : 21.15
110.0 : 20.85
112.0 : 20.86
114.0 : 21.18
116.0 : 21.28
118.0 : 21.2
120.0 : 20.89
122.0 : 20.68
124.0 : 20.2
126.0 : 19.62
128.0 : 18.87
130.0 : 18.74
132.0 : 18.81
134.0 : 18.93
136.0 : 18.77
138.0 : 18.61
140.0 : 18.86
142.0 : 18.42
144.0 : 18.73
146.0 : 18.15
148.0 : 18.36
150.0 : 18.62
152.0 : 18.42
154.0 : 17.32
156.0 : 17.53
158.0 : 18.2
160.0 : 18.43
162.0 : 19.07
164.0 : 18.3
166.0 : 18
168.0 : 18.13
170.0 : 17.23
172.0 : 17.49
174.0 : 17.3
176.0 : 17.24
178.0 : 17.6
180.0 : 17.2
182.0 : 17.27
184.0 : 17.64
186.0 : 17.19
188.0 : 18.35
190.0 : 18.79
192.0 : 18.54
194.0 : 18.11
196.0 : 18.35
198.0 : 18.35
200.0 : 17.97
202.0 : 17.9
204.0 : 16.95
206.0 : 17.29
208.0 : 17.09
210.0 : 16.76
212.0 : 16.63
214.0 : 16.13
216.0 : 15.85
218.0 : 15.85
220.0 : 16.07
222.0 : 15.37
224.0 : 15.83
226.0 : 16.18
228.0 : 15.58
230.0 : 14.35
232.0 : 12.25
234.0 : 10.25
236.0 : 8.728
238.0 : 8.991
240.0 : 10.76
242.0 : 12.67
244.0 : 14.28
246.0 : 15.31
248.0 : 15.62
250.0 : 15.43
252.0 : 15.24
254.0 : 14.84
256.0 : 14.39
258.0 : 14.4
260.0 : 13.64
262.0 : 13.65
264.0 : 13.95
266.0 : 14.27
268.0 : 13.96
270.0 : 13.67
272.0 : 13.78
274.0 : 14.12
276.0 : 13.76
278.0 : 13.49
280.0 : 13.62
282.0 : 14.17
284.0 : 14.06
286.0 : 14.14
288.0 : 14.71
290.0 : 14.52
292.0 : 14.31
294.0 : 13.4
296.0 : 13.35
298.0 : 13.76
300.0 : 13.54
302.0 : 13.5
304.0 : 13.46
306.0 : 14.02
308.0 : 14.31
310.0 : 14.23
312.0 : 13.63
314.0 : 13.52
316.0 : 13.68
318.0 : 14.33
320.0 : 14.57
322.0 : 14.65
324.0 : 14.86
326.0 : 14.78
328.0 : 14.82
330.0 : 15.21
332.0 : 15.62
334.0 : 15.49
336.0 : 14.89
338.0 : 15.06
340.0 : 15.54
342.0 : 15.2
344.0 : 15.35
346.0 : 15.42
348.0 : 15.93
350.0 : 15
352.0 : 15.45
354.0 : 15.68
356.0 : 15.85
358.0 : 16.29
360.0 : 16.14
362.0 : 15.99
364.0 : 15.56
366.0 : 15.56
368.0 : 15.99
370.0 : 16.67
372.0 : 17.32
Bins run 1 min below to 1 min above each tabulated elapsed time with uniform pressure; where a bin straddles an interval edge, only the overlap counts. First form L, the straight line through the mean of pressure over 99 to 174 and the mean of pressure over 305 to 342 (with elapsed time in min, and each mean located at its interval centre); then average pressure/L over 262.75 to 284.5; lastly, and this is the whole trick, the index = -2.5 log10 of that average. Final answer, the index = 0.15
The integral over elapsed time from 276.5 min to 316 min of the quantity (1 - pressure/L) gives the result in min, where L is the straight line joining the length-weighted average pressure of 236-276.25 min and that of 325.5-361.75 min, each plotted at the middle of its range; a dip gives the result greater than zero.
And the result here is 1.7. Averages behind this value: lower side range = 13.7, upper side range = 15.4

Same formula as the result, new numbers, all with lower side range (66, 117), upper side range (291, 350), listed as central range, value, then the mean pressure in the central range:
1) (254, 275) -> 2.9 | 14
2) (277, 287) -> 1.2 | 13.9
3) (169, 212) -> 2.3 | 17.6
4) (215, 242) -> 6.1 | 13.5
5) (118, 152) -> 2.1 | 19.1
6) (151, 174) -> 1.8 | 18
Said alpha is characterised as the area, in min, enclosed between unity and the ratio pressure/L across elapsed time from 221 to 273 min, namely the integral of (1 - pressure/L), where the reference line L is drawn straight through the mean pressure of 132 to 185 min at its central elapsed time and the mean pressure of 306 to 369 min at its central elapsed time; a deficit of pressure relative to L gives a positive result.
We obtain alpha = 8.9 min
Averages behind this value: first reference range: 18.1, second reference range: 15.1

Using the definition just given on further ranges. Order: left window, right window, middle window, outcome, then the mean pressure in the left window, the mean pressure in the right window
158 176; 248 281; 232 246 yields 3.5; 18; 14.2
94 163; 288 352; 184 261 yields 8.0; 19.8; 14.5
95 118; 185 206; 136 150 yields 1.0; 21.4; 18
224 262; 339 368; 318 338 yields 0.3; 13.6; 15.7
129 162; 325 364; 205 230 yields 1.8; 18.5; 15.5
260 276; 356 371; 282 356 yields 2.3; 13.9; 16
